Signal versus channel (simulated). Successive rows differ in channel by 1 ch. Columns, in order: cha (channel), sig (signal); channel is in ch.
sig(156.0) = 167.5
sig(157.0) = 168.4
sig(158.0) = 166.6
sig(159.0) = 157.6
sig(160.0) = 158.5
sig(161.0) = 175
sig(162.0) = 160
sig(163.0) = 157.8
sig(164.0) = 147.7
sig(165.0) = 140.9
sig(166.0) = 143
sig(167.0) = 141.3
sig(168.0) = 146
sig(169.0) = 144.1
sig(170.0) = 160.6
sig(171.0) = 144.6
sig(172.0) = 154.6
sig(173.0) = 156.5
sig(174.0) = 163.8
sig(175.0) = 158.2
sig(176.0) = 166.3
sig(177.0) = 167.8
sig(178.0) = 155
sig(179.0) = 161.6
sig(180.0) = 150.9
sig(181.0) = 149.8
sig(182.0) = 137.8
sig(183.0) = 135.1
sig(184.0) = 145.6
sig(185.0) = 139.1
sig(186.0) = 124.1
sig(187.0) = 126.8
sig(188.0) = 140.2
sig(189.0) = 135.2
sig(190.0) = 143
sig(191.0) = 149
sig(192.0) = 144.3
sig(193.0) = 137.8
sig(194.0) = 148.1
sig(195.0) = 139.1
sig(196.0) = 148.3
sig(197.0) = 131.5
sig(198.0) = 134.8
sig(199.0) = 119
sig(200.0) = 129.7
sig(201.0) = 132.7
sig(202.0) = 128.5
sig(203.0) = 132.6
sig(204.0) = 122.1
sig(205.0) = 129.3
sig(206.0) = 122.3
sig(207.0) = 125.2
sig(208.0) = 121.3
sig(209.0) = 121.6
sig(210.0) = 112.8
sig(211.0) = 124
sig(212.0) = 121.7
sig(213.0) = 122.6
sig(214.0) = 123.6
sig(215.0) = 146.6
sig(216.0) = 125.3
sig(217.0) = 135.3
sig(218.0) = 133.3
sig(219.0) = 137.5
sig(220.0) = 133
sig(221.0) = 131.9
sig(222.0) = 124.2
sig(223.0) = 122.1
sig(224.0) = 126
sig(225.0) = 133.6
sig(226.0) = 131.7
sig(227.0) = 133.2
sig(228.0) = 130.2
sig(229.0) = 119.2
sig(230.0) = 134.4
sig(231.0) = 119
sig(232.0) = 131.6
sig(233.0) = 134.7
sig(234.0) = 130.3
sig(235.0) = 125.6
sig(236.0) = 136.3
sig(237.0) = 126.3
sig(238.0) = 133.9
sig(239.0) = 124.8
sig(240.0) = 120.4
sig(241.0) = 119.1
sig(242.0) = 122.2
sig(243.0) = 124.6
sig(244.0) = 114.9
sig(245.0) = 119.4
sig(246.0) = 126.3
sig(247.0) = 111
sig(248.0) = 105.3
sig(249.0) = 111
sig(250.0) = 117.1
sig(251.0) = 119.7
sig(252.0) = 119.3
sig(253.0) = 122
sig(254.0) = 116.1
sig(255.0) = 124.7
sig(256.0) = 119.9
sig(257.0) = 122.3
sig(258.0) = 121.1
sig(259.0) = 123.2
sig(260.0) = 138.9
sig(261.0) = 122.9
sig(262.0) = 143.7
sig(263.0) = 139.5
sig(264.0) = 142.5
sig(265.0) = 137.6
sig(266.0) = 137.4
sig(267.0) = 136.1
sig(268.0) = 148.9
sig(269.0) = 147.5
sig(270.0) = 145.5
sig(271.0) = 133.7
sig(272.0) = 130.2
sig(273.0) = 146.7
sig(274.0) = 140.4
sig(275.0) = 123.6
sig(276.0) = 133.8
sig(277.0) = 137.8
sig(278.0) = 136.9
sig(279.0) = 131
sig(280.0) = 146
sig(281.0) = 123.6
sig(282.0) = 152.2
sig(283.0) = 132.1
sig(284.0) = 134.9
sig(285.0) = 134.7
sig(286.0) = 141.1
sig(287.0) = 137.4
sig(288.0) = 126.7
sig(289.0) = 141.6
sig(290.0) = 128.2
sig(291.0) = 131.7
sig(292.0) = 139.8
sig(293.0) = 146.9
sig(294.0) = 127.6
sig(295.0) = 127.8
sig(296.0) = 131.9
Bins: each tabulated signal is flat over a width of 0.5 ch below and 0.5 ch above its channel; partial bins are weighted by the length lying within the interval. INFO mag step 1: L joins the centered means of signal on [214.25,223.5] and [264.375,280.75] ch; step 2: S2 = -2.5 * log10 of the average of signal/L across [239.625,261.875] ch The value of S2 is 0.13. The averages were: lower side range 132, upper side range 138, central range 120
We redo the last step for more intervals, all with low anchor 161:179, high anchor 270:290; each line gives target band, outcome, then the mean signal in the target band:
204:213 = 0.21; 122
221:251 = 0.15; 124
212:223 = 0.12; 130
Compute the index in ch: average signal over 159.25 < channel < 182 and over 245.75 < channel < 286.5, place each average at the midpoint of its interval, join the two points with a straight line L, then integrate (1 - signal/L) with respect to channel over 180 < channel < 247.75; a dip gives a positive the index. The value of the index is 6.5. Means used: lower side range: 154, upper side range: 131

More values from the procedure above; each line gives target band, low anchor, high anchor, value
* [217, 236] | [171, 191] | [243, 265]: 0.4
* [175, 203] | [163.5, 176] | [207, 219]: -0.3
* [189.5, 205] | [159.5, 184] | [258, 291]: 1.4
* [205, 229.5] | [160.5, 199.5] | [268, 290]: 2.7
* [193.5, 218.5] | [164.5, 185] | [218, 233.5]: 1.6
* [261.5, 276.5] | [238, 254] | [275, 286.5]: -1.0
